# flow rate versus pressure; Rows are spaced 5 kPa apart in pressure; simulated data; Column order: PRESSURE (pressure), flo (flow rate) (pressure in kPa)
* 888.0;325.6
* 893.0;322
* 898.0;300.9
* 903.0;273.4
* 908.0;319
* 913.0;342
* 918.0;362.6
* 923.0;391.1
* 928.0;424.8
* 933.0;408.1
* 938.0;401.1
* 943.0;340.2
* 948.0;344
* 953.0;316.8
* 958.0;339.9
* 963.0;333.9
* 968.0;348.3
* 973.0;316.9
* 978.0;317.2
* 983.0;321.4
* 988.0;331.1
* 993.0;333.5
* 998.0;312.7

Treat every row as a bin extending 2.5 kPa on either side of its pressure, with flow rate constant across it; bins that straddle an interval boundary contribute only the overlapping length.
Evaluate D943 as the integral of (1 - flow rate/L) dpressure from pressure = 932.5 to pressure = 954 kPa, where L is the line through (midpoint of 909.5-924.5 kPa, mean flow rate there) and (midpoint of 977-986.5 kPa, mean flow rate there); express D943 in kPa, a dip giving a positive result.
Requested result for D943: -1.01 kPa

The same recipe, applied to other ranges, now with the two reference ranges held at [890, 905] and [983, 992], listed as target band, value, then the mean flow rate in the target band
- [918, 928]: -2.7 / 392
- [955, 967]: -0.6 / 337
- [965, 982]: -0.1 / 327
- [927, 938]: -3.5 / 412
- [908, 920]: -1.5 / 345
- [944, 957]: -0.6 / 333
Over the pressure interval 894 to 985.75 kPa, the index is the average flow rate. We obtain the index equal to 344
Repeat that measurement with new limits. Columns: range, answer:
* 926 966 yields 363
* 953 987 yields 329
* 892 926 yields 332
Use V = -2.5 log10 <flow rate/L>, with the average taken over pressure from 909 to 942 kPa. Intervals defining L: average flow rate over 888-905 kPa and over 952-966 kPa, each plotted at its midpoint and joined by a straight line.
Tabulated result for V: -0.21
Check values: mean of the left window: 303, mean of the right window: 332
